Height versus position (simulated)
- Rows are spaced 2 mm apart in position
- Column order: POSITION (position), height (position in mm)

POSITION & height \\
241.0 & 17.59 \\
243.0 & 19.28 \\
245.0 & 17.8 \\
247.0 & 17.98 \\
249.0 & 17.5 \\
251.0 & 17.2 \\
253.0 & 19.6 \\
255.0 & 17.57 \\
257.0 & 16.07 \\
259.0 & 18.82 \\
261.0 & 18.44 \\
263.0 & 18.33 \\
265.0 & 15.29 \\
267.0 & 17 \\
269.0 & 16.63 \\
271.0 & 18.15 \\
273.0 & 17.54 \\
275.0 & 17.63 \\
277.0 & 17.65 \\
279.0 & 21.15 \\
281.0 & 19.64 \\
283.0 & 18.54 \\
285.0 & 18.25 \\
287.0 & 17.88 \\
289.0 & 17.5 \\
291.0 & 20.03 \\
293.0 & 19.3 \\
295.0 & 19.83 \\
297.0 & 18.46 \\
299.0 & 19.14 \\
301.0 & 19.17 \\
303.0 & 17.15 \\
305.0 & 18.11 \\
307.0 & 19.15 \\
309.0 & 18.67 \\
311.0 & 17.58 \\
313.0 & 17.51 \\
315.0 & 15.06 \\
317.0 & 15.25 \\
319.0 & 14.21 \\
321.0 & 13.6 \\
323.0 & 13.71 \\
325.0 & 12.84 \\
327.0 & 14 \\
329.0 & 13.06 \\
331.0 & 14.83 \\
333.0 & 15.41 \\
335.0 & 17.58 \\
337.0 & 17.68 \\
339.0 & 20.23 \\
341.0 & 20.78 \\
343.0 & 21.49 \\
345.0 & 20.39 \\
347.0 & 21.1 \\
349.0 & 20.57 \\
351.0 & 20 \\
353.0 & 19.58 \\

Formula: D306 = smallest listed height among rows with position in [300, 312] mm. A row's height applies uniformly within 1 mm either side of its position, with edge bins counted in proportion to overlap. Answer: 17.15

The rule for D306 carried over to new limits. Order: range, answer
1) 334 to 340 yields 17.58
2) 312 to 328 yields 12.84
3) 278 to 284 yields 18.54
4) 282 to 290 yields 17.5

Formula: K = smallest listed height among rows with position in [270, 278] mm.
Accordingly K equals 17.54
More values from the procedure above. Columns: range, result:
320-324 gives 13.6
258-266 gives 15.29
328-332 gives 13.06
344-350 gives 20.39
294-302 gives 18.46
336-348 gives 17.68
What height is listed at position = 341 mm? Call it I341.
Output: 20.78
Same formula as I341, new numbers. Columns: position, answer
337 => 17.68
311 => 17.58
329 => 13.06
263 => 18.33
